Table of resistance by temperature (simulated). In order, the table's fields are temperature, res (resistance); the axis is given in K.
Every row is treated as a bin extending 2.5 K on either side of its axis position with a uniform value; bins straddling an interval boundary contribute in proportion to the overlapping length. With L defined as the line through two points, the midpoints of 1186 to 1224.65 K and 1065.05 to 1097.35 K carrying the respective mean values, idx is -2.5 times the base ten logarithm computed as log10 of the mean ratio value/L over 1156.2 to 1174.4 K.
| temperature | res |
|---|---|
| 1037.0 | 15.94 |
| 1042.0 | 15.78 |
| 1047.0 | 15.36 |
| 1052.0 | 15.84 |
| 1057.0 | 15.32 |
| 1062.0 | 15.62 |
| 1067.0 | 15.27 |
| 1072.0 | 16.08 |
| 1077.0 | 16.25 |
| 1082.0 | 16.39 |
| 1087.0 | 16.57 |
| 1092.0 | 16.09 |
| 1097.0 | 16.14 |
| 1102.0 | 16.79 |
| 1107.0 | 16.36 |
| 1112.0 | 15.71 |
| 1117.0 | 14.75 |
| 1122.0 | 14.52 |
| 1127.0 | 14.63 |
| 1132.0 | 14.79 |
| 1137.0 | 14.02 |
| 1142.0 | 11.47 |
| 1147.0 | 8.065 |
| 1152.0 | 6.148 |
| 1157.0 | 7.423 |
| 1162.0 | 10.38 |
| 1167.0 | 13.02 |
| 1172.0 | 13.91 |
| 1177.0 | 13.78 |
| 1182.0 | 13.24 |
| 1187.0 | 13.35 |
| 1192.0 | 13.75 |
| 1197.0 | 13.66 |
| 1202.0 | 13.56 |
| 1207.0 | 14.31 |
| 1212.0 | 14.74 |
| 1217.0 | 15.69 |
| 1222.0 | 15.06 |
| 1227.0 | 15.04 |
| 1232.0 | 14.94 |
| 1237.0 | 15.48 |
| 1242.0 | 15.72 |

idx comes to 0.28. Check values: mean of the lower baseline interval 16.1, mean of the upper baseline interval 14.3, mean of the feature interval 11.5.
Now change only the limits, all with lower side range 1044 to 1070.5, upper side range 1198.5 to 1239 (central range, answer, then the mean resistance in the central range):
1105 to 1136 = 0.01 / 15.1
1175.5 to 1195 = 0.11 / 13.5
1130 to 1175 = 0.34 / 11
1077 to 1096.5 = -0.06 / 16.3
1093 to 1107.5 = -0.07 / 16.4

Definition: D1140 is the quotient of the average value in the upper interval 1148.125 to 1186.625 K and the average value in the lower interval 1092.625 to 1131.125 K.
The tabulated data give 0.7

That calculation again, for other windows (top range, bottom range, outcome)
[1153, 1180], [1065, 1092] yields 0.71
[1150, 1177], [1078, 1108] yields 0.65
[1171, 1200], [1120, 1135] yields 0.93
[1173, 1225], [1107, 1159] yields 1.14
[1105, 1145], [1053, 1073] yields 0.93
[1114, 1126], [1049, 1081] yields 0.93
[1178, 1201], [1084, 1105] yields 0.82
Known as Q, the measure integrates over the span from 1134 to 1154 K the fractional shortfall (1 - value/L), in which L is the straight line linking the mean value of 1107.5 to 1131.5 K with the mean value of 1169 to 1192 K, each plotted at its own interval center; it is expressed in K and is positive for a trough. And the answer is 6.0 K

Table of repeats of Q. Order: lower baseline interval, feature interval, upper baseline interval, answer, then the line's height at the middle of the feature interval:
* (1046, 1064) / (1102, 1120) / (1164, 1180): -1.5 K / 14.5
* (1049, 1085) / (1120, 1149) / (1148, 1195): 0.3 K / 13.1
